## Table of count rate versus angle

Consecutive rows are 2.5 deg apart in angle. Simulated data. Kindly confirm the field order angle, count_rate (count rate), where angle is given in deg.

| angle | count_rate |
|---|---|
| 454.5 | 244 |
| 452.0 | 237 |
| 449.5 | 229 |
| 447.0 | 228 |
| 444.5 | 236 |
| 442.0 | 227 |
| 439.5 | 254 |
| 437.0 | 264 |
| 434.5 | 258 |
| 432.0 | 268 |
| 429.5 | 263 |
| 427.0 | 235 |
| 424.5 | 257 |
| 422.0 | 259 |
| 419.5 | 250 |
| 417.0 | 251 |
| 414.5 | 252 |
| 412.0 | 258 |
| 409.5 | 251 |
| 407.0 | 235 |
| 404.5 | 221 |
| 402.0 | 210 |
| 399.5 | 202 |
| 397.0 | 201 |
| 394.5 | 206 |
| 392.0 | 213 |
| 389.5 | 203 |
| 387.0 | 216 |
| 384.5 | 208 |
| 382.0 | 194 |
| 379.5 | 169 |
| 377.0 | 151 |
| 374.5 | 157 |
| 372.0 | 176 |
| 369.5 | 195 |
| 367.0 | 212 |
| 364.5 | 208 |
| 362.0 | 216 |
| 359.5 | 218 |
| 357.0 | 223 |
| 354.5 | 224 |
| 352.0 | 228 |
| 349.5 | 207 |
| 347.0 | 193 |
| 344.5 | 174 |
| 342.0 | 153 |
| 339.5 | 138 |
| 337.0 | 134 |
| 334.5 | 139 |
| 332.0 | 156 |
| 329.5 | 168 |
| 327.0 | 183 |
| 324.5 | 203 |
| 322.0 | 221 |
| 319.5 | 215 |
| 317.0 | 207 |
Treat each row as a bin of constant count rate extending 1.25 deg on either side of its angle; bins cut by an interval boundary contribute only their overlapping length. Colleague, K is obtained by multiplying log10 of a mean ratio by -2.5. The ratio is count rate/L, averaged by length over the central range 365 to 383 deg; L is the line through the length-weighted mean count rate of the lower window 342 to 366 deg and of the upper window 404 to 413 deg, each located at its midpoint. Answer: 0.216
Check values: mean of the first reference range 207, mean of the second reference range 242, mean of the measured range 180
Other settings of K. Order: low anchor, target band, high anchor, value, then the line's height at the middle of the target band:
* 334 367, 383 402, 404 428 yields 0.101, 227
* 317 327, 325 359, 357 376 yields 0.135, 204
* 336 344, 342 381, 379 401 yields -0.163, 170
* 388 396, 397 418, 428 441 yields -0.027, 227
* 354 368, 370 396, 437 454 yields 0.172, 222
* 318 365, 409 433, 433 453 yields -0.107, 231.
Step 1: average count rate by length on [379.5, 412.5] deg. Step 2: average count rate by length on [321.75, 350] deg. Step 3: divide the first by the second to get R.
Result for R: 1.26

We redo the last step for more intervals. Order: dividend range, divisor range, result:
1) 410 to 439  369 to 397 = 1.34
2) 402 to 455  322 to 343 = 1.51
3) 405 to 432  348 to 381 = 1.26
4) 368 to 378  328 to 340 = 1.15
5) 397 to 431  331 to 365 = 1.29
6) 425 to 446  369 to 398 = 1.32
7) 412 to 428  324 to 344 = 1.59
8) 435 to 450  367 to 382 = 1.38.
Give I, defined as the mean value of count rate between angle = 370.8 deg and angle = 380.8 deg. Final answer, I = 163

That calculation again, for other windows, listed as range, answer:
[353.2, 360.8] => 222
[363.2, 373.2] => 198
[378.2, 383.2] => 181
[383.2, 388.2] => 212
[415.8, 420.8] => 251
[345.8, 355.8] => 213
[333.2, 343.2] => 141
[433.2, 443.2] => 251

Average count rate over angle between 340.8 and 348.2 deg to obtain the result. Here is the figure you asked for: 173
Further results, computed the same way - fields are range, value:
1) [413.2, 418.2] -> 252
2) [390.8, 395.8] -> 209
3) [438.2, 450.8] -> 235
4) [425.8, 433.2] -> 255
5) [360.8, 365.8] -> 212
